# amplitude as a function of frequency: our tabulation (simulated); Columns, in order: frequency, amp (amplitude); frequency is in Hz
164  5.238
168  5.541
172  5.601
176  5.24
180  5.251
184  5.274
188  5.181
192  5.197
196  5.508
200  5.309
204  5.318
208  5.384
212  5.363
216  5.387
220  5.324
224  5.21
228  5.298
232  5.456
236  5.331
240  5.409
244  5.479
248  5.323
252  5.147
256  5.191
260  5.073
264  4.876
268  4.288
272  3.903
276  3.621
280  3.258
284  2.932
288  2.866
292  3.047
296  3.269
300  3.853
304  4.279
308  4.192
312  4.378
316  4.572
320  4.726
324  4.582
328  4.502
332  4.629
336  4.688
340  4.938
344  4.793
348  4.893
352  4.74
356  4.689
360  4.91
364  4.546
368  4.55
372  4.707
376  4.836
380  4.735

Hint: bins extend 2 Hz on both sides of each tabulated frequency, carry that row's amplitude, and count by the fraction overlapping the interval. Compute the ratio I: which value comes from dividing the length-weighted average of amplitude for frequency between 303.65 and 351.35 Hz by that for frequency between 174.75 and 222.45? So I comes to 0.87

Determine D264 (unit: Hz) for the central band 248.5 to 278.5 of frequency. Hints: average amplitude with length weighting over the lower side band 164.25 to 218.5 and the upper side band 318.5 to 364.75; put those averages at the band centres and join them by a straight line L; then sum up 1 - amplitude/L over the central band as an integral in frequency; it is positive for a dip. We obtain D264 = 2.68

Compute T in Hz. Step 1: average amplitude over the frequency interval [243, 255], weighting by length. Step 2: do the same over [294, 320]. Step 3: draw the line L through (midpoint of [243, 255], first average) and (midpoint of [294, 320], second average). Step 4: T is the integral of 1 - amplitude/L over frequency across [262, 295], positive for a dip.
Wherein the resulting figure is 8.0 Hz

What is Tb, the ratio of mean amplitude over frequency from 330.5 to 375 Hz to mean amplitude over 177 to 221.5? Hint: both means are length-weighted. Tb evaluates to 0.89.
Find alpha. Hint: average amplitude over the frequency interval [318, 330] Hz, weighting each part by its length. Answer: 4.6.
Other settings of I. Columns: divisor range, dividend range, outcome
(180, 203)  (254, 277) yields 0.86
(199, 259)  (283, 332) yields 0.75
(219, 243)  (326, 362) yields 0.89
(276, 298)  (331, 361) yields 1.53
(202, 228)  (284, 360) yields 0.81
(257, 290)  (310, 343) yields 1.19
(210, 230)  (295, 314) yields 0.76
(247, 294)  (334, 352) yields 1.17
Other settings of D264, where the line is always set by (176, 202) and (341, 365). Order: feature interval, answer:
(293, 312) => 3.96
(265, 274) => 1.53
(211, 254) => -1.58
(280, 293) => 5.20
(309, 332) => 1.58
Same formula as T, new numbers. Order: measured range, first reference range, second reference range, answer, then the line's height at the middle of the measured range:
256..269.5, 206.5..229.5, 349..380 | 0.8 Hz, 5.14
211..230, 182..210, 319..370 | -0.4 Hz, 5.21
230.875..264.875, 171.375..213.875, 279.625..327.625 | -4.9 Hz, 4.6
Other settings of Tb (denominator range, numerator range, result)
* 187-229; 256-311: 0.73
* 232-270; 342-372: 0.92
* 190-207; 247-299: 0.76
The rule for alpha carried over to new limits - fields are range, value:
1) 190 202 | 5.34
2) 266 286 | 3.6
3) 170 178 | 5.42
